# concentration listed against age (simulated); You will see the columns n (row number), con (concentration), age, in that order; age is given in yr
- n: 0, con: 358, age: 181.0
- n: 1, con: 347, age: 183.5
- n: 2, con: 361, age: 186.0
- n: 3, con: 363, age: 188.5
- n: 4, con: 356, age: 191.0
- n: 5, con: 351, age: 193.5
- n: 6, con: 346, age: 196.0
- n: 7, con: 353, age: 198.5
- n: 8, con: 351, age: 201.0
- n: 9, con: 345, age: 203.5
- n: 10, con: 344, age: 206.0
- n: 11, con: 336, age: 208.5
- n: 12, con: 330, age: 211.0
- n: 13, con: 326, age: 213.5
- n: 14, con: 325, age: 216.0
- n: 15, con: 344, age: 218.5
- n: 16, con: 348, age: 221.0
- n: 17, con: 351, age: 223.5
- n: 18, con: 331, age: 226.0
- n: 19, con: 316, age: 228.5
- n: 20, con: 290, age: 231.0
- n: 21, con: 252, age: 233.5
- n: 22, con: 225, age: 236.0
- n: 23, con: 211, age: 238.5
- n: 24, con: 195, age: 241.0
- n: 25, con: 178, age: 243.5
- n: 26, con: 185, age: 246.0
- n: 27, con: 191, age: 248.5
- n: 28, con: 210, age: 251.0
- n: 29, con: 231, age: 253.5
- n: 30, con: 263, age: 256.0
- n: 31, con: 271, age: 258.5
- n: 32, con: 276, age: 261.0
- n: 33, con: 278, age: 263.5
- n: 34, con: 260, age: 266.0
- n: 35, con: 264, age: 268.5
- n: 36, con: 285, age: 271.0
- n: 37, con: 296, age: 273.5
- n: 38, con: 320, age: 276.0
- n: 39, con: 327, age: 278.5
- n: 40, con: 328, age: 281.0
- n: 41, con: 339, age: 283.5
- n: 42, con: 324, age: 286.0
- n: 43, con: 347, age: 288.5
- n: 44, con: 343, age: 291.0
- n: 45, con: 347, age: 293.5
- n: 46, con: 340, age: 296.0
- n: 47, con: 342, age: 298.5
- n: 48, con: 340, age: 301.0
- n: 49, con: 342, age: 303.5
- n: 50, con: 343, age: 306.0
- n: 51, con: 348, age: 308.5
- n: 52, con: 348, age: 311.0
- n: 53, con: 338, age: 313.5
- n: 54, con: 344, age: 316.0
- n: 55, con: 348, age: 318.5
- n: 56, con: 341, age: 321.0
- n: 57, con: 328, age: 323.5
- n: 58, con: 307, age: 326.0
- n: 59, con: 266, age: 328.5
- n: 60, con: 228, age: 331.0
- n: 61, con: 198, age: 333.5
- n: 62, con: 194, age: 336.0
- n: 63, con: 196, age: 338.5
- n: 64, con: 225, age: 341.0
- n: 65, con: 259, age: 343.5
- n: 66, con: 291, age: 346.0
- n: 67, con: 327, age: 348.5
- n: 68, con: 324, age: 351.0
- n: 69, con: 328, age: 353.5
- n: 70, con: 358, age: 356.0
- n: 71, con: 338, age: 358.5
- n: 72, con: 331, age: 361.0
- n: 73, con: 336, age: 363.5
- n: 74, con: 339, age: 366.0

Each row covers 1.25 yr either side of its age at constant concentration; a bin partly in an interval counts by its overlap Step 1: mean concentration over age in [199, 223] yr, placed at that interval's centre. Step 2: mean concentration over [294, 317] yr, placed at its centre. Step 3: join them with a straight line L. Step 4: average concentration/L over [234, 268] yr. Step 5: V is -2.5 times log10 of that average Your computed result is 0.427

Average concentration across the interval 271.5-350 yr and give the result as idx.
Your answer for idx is 308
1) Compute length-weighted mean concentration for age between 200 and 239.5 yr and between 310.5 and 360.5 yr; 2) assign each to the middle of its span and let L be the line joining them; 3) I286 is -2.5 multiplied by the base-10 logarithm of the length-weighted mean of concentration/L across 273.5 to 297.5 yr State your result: -0.10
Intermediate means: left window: 314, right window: 294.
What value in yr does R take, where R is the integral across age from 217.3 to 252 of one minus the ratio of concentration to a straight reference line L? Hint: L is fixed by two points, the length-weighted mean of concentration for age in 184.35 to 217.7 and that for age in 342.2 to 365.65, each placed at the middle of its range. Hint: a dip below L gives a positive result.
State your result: 8.3 yr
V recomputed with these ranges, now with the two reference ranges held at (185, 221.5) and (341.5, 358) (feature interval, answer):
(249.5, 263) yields 0.31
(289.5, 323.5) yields -0.07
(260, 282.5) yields 0.13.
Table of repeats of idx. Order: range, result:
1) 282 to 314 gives 342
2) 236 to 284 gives 256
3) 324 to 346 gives 241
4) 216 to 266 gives 262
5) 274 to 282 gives 322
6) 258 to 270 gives 270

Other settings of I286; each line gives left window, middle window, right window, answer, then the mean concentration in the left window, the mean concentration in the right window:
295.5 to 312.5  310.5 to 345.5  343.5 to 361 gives 0.20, 343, 323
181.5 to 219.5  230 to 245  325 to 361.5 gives 0.42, 345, 277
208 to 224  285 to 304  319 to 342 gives -0.21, 337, 257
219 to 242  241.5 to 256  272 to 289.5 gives 0.41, 283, 325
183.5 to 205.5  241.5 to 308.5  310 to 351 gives 0.07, 353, 284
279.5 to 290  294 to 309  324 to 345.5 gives -0.14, 335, 239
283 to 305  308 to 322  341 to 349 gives -0.10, 341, 279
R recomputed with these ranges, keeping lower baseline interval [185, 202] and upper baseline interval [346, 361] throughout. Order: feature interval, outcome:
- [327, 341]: 4.8 yr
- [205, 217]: 0.7 yr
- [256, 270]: 3.0 yr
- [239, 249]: 4.6 yr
